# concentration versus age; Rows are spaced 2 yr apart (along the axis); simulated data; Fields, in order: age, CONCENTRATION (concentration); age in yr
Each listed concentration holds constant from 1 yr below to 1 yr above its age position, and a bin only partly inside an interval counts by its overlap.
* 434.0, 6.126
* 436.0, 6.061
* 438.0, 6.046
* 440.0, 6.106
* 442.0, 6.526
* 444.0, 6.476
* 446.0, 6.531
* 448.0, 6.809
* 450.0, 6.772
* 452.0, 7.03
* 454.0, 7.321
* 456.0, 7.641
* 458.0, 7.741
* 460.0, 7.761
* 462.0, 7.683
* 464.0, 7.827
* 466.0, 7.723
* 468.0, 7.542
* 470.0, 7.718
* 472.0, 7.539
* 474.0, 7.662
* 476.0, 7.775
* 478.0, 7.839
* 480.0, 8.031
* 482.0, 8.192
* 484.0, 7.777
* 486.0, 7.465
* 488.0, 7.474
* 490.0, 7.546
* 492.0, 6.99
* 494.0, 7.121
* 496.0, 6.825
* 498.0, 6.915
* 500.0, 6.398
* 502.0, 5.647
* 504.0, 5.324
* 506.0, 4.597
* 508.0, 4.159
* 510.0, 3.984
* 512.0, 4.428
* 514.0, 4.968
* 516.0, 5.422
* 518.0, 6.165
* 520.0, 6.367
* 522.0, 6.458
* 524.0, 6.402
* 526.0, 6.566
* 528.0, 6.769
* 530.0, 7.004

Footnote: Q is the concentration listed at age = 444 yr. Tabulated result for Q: 6.476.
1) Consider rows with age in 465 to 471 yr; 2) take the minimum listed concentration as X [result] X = 7.542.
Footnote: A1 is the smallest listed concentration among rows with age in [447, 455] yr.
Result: 6.772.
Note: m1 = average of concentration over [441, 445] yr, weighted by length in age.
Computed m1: 6.5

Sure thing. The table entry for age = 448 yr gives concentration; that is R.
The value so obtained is 6.809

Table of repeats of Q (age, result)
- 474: 7.662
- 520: 6.367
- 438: 6.046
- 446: 6.531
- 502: 5.647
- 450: 6.772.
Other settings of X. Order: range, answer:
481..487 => 7.465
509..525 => 3.984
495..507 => 4.597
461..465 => 7.683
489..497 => 6.825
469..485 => 7.539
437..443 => 6.046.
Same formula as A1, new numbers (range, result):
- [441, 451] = 6.476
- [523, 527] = 6.402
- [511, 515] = 4.428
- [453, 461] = 7.321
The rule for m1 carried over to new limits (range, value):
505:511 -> 4.25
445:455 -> 6.89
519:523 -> 6.41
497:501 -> 6.66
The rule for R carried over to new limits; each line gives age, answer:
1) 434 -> 6.126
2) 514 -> 4.968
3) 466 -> 7.723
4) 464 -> 7.827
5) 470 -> 7.718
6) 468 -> 7.542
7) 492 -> 6.99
